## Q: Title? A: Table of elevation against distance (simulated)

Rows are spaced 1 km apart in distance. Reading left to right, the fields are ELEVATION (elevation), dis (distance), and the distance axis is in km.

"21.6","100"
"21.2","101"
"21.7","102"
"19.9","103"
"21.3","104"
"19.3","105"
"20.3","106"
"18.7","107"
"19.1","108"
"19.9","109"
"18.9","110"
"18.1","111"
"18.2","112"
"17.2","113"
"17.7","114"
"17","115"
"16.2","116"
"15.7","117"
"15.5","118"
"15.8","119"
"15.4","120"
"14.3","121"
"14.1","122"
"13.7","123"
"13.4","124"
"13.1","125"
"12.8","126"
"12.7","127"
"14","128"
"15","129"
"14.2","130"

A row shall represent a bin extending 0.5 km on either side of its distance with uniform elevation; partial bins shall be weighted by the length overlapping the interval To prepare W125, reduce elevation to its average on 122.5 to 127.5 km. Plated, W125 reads 13.1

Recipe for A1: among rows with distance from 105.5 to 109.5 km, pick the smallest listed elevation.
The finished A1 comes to 18.7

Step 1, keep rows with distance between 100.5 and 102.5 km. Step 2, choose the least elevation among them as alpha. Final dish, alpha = 21.2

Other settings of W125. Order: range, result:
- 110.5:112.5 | 18.1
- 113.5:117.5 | 16.6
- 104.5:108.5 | 19.4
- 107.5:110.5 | 19.3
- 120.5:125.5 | 13.7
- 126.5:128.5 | 13.3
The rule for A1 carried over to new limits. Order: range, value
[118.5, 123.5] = 13.7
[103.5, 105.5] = 19.3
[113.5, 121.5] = 14.3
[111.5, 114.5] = 17.2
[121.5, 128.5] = 12.7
